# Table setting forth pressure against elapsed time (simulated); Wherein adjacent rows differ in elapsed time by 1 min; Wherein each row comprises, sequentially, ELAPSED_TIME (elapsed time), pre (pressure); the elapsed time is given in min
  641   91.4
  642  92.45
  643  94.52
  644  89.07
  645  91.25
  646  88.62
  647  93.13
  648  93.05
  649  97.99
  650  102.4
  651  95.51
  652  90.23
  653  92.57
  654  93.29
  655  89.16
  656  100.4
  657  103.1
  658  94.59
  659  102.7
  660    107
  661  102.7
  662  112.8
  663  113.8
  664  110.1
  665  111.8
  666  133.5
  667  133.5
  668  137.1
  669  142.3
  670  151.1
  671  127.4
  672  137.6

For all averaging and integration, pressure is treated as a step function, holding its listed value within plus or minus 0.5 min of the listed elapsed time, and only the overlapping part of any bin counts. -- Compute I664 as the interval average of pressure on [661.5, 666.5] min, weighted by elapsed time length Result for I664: 116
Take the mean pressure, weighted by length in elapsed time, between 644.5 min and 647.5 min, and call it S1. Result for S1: 91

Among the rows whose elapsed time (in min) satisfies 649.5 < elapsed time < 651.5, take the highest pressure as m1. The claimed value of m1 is 102.4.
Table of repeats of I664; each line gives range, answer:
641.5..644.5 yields 92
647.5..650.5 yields 97.8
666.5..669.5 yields 138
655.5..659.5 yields 100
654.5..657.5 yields 97.6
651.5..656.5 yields 93.1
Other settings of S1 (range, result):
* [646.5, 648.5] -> 93.1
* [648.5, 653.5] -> 95.7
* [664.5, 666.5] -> 123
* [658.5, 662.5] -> 106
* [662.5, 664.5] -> 112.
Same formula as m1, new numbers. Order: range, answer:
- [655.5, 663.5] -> 113.8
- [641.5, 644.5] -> 94.52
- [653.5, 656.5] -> 100.4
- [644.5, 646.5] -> 91.25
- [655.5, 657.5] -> 103.1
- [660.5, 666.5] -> 133.5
